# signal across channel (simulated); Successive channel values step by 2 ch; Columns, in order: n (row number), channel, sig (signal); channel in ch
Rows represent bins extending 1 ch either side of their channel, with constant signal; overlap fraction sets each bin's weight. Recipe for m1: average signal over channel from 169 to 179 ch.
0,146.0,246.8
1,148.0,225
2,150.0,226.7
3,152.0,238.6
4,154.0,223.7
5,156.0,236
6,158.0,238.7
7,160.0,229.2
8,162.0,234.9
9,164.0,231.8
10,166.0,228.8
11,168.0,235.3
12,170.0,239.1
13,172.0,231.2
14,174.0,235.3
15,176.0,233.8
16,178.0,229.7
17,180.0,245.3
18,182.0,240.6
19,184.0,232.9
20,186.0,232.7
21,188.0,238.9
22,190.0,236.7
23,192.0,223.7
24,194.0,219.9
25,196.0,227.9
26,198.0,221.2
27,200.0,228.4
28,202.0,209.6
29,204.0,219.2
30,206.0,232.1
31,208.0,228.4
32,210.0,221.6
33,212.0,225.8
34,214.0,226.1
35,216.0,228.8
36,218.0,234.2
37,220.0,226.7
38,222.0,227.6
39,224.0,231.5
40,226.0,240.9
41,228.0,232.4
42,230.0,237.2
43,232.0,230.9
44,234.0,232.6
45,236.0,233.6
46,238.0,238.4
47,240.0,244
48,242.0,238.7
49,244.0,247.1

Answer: 234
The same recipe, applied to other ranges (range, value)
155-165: 234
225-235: 235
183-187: 233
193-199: 223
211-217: 227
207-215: 225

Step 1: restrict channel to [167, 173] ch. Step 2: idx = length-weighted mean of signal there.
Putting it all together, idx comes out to 235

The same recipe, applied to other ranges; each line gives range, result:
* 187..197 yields 229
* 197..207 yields 222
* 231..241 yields 236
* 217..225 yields 230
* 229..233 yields 234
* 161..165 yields 233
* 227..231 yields 235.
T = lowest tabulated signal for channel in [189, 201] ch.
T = 219.9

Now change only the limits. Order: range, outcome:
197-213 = 209.6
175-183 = 229.7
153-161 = 223.7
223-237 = 230.9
